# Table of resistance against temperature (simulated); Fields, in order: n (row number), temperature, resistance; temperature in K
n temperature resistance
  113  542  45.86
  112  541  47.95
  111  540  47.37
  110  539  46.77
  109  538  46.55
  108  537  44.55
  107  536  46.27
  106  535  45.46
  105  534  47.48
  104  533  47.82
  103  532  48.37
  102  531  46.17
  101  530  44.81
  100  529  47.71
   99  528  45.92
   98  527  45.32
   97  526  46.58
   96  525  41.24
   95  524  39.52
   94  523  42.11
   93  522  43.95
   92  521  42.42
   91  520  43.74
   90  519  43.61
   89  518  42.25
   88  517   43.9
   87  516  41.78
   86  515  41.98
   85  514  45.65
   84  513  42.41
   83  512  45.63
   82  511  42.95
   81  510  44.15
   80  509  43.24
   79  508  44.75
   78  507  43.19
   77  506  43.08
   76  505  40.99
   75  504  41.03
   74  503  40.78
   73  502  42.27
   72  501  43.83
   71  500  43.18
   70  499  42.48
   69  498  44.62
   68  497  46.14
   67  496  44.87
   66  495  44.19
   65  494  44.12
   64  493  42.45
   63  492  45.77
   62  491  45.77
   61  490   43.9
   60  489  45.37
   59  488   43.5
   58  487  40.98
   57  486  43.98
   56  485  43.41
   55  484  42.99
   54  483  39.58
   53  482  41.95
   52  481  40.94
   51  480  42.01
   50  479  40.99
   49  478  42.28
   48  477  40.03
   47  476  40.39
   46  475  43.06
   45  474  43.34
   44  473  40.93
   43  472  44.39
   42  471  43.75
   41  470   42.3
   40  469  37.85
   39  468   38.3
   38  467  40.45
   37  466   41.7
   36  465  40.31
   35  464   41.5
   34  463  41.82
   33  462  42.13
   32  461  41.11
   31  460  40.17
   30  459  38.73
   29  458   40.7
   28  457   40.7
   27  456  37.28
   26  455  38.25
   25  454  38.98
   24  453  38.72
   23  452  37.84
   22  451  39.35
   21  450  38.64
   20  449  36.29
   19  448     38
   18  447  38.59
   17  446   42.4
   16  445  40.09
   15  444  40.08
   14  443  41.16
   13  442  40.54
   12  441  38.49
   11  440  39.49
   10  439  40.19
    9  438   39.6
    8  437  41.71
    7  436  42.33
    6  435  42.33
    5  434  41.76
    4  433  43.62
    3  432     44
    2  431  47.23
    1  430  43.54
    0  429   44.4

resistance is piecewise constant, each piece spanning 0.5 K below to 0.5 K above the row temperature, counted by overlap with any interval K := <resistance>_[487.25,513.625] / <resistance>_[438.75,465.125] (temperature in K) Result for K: 1.10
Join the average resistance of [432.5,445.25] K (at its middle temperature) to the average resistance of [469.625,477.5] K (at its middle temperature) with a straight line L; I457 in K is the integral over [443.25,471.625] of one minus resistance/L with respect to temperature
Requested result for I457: 1.19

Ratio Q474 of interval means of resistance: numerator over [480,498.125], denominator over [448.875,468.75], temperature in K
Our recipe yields 1.1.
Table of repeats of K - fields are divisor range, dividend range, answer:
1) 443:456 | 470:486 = 1.08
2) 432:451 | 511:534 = 1.10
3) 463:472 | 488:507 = 1.06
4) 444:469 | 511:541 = 1.13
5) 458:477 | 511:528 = 1.05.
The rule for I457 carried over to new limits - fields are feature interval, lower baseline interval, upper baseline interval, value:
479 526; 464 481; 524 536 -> 0.59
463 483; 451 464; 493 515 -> -0.18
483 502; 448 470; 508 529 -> -0.91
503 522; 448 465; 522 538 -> 0.34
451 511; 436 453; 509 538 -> -0.20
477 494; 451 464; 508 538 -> -0.43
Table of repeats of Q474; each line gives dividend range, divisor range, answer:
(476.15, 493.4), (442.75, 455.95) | 1.09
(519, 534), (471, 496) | 1.04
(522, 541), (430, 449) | 1.11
